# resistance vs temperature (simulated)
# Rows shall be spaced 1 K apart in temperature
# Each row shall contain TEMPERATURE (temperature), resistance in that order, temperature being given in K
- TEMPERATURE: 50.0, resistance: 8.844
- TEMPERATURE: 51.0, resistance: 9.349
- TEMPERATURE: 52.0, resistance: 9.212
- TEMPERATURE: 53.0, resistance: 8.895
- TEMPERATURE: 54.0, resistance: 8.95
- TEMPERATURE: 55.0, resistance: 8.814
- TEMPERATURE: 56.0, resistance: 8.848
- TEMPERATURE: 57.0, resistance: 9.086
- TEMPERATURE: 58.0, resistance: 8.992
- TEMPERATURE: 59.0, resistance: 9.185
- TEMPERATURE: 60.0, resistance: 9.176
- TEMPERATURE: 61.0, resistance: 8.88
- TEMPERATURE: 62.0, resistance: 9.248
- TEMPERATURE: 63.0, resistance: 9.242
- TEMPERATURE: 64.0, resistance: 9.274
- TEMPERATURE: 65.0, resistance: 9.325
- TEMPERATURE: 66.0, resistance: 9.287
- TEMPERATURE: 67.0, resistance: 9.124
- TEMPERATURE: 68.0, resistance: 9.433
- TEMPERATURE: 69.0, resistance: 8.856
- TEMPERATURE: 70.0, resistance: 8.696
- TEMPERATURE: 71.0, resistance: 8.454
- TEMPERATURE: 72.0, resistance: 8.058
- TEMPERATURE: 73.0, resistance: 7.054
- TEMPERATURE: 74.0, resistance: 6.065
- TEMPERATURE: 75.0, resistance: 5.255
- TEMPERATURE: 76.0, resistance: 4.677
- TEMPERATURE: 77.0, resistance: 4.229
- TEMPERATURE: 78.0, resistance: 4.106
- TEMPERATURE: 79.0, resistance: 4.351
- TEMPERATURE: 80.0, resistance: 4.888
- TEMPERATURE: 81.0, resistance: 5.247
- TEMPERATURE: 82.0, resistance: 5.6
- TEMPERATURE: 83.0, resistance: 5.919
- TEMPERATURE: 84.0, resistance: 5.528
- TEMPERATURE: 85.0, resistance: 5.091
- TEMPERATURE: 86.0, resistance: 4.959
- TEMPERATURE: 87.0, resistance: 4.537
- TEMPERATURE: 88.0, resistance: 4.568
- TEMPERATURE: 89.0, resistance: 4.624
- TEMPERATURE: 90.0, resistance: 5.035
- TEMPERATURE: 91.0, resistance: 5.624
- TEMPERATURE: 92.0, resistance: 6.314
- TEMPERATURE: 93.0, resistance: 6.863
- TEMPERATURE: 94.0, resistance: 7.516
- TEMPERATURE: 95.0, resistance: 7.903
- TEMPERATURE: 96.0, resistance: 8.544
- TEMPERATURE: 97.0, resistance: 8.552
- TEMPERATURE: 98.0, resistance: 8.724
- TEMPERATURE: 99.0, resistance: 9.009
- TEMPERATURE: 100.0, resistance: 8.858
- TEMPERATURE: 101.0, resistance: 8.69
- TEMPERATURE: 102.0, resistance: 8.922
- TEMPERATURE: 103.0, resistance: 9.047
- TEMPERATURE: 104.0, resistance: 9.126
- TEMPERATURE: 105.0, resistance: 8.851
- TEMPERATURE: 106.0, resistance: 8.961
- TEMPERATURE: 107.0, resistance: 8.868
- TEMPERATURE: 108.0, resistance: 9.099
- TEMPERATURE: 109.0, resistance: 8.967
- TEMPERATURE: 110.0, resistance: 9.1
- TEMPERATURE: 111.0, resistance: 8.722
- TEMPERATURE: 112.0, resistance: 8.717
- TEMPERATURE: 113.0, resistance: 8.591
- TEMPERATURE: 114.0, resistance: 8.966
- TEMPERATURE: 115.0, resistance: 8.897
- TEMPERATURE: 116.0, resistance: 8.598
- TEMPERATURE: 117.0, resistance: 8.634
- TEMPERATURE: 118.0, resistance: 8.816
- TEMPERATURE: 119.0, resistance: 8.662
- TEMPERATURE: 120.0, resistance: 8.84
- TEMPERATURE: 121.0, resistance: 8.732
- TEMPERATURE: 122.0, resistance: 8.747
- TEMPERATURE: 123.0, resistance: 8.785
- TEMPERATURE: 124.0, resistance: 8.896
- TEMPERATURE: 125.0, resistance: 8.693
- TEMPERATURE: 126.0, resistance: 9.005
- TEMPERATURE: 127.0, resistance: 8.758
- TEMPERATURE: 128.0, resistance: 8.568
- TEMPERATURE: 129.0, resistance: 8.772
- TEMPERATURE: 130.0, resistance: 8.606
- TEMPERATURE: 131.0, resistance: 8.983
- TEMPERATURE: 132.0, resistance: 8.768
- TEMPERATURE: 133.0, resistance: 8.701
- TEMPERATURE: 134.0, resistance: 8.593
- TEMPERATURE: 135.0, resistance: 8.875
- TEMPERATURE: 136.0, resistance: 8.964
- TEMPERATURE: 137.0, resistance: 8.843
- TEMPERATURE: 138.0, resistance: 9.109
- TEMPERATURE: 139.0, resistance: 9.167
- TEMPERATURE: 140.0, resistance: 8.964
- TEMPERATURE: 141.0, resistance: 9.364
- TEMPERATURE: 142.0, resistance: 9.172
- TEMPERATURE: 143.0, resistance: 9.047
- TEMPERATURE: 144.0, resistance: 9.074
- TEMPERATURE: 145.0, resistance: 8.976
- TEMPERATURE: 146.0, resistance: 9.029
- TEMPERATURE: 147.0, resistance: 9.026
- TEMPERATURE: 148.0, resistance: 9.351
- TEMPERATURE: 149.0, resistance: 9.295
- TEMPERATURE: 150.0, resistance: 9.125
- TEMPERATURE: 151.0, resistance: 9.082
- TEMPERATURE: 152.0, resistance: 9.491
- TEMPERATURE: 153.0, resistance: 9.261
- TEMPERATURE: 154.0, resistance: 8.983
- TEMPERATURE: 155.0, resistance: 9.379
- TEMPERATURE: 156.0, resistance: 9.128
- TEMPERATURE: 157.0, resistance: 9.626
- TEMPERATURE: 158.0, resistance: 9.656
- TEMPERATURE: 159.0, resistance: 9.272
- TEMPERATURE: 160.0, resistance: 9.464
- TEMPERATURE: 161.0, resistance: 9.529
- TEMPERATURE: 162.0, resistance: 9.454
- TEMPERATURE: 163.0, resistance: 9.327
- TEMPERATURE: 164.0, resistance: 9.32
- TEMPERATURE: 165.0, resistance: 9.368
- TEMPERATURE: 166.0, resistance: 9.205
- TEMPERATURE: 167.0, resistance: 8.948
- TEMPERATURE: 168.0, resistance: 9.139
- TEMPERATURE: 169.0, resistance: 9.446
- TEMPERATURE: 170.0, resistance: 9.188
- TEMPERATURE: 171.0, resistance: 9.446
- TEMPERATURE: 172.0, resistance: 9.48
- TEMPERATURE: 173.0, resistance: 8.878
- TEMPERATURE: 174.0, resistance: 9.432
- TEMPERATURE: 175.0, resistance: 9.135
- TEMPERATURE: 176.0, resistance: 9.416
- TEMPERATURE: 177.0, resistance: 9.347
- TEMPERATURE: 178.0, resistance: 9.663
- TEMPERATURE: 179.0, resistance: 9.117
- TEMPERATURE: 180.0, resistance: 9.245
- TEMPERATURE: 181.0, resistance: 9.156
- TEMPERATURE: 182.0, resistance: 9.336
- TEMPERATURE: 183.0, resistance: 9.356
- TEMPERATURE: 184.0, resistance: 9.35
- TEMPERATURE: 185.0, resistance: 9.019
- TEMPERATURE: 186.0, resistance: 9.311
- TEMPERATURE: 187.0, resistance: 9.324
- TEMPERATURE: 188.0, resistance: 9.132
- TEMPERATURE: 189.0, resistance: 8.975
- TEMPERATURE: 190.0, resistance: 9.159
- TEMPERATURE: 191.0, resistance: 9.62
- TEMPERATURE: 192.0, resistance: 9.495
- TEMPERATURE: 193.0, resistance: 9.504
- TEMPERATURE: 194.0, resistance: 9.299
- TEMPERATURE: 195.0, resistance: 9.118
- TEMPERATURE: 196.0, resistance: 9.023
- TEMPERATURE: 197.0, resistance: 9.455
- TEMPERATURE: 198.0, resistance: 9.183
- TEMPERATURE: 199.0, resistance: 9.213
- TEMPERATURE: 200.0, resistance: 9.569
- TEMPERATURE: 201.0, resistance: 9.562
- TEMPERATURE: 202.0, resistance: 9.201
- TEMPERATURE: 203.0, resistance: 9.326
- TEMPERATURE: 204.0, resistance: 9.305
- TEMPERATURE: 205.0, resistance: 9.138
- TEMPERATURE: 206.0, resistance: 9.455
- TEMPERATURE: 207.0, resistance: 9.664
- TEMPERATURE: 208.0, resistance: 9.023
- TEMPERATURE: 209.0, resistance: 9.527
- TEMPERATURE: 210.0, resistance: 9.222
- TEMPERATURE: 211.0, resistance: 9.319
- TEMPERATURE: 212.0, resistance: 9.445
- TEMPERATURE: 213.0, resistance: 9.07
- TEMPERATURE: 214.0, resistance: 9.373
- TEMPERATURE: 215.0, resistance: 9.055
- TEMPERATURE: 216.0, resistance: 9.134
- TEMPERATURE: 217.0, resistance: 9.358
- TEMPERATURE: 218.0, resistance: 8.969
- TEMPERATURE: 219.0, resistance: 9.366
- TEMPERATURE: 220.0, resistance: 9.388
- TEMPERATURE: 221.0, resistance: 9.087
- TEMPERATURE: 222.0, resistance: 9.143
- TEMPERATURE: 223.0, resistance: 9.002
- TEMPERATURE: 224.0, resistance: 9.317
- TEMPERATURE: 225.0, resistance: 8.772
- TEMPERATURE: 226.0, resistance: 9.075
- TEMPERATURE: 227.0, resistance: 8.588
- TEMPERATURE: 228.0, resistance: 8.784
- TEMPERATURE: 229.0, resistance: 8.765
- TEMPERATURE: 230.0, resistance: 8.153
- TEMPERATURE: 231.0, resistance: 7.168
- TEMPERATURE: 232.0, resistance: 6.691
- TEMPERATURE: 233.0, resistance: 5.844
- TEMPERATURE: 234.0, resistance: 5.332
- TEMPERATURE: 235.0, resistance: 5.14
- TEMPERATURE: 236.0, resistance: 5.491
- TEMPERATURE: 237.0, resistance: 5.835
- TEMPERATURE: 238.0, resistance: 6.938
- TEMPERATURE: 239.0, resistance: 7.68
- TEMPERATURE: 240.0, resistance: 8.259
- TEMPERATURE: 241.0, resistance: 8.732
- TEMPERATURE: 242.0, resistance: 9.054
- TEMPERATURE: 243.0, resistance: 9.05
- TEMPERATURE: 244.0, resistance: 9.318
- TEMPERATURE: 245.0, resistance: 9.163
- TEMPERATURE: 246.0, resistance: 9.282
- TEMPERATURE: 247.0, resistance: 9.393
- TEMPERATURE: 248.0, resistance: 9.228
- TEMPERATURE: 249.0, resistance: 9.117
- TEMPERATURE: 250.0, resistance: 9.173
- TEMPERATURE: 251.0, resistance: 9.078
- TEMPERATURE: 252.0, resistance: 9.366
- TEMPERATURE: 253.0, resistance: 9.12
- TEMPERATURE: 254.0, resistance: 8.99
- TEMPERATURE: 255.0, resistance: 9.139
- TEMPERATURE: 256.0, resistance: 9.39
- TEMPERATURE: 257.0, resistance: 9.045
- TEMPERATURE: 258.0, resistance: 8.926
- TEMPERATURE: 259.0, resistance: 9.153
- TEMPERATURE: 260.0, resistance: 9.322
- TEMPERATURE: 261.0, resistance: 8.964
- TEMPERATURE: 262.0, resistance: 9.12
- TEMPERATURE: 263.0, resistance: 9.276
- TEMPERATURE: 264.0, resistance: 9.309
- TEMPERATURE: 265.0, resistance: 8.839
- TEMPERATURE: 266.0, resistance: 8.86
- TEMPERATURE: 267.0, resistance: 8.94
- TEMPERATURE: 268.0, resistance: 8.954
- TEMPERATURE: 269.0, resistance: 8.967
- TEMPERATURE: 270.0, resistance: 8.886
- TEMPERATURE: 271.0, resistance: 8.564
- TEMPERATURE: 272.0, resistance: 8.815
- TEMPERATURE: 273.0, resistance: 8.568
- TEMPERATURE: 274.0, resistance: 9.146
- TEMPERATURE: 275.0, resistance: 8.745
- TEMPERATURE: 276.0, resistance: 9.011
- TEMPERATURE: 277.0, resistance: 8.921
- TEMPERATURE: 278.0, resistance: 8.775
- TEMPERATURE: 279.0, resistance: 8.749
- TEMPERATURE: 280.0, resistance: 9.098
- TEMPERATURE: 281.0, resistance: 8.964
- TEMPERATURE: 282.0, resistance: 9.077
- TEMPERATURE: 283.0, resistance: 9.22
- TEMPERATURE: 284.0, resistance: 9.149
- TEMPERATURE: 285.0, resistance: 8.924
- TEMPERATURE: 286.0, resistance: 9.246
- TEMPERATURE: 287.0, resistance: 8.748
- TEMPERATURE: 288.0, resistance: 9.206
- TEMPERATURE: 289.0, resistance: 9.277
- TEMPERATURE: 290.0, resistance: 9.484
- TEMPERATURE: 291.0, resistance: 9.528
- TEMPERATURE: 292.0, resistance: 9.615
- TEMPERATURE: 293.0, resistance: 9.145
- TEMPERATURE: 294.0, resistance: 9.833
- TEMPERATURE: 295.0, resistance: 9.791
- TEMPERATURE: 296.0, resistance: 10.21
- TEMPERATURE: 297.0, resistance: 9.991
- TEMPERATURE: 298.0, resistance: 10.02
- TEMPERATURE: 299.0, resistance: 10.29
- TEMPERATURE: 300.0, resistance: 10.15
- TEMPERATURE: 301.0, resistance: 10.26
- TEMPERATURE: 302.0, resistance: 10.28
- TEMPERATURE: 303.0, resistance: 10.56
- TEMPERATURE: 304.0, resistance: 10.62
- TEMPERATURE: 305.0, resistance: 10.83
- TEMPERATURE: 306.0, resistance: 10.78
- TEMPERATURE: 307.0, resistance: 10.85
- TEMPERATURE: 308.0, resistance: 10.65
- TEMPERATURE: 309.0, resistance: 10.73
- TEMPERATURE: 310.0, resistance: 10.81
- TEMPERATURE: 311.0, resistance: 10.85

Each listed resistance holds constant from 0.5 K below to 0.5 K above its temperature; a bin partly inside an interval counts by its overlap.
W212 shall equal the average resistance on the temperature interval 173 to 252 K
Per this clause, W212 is 8.86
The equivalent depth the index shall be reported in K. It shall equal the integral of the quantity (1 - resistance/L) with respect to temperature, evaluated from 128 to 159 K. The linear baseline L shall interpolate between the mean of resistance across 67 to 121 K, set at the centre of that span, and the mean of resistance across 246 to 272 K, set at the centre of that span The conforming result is -4.6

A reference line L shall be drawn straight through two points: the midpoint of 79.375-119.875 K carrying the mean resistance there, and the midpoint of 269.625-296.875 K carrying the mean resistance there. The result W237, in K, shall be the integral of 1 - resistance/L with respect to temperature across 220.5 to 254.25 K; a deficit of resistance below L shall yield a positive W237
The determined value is 1.9 K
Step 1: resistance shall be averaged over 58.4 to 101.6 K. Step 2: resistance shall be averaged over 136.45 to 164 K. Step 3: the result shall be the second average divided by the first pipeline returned 1.30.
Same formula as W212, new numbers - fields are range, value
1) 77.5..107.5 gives 6.83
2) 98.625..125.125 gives 8.85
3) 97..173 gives 9.02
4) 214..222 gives 9.2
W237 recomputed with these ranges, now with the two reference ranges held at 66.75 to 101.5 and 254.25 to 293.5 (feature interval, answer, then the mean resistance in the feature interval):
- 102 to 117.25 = -4.3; 8.88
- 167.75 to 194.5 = -5.0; 9.3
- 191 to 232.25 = -4.4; 9.1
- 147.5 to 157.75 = -2.5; 9.28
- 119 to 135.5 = -3.8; 8.77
